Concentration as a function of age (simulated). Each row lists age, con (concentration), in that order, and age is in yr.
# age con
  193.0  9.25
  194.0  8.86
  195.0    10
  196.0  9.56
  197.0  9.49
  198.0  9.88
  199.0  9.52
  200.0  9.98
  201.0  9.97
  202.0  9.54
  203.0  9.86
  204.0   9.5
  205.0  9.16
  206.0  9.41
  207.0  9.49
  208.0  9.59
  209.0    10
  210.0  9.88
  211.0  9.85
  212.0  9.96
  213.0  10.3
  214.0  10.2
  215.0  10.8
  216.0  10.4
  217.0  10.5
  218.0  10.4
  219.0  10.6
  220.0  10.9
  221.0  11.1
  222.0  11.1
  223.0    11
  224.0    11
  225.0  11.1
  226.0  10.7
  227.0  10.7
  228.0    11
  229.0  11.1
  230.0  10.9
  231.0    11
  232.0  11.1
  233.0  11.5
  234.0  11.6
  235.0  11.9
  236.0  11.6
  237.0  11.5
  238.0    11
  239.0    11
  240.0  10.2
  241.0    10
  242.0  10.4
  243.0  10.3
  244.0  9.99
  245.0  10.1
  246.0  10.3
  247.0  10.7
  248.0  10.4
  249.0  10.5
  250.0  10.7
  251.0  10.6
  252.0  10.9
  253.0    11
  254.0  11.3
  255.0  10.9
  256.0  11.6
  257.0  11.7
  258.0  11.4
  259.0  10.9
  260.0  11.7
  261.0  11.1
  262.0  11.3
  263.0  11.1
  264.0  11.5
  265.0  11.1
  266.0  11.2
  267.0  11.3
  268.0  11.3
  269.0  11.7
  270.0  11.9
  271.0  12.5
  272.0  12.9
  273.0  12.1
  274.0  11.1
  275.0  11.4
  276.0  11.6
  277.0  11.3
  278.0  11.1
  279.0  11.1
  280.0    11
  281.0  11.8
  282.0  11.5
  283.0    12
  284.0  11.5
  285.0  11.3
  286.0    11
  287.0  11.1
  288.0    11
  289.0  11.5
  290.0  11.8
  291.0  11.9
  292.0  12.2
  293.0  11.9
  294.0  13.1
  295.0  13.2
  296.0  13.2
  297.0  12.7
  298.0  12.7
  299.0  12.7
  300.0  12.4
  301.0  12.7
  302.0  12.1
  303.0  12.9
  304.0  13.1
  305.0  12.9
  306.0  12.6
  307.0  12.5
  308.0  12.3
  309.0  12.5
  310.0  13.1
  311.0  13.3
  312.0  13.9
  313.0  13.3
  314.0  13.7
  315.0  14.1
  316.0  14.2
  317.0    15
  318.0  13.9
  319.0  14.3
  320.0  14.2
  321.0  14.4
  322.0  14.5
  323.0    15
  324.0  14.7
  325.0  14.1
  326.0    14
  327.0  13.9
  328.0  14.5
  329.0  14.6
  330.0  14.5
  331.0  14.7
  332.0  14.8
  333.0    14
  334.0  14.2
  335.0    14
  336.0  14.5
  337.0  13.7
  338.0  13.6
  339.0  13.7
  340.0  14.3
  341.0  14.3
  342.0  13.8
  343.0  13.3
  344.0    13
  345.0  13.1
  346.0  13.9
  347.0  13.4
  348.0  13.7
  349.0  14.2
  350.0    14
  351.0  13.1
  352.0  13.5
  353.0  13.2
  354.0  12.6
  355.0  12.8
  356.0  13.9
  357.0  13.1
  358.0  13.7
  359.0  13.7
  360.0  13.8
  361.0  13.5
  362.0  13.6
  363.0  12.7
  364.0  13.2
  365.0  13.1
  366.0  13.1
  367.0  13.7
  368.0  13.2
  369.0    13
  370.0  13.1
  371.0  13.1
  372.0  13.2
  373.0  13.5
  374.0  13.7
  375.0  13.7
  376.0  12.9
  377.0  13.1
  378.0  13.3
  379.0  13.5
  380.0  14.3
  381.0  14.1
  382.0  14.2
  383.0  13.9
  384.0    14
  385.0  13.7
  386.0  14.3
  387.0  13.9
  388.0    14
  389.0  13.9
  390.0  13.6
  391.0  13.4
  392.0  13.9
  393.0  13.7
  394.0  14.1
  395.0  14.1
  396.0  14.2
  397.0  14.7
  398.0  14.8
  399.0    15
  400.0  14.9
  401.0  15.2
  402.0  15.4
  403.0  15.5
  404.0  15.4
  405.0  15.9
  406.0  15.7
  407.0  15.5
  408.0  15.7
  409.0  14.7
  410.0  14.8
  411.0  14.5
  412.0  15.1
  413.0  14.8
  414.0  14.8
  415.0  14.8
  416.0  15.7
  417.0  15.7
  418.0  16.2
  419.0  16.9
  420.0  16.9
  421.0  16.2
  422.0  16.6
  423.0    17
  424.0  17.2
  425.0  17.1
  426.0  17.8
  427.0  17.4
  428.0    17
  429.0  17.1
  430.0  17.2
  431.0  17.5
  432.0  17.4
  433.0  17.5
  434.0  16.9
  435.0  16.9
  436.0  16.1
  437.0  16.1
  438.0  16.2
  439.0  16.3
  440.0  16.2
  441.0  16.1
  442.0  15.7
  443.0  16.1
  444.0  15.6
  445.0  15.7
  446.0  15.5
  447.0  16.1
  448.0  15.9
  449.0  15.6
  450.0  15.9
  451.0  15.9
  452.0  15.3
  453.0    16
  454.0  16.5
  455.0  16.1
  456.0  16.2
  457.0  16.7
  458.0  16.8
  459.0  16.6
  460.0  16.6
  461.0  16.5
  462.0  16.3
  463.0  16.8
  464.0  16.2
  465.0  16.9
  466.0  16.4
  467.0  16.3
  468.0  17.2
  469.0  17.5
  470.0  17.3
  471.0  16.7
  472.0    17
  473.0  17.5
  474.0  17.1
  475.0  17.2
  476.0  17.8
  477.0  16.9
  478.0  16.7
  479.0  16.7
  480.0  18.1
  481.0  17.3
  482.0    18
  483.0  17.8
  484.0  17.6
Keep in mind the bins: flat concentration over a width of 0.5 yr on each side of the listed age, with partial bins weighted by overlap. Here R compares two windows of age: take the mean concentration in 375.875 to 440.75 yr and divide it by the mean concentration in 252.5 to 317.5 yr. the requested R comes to 1.27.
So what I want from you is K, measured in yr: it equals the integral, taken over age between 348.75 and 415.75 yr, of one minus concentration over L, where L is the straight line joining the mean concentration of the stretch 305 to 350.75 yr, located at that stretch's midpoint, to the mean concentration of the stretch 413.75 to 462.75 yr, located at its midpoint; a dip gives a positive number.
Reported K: 4.93 yr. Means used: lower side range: 13.9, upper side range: 16.4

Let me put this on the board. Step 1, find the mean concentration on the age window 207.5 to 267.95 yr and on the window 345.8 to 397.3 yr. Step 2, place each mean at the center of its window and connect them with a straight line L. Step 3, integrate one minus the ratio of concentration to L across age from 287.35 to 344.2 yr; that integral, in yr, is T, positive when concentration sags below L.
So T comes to -4.60 yr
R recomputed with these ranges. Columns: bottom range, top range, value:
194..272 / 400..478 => 1.53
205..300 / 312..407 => 1.25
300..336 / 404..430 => 1.17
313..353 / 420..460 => 1.17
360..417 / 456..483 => 1.20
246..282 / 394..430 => 1.39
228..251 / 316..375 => 1.27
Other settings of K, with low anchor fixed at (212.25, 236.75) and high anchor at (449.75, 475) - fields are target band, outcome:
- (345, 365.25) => 0.9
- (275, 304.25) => 1.2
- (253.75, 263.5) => 0.4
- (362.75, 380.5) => 1.4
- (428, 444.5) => -0.6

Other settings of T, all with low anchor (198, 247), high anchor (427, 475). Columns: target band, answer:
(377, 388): 0.6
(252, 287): 0.8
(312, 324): -1.1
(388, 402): 0.7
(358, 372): 0.9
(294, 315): -0.5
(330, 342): -0.6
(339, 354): 0.2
